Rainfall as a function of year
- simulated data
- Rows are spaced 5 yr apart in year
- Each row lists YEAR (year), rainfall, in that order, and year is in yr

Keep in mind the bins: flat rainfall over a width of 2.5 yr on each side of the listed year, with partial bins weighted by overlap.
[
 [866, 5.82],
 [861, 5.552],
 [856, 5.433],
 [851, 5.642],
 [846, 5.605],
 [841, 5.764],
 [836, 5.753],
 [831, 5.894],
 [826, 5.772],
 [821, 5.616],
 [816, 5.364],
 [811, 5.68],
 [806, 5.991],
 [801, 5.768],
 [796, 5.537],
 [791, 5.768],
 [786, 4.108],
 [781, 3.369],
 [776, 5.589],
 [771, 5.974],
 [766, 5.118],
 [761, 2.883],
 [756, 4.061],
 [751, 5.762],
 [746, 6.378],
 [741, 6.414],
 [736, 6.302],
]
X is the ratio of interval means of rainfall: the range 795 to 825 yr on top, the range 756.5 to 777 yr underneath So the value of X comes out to 1.19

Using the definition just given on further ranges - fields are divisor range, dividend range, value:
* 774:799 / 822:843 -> 1.19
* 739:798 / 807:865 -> 1.12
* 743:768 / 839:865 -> 1.15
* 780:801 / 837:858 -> 1.14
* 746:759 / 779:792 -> 0.84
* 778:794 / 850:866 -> 1.24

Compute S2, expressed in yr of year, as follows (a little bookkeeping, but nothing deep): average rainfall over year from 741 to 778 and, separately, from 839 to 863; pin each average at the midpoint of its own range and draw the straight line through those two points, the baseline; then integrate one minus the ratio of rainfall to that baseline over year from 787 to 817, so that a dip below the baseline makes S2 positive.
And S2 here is -1.35 yr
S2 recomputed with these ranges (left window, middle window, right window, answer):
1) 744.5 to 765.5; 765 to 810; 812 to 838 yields -0.83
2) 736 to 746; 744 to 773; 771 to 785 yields 3.05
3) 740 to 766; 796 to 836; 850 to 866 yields -2.69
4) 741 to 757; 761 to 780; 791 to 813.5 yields 2.25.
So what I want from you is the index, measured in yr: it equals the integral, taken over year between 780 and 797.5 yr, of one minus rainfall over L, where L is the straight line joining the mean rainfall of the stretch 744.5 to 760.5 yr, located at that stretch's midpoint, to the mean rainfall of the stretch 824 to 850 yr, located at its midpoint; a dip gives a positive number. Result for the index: 1.9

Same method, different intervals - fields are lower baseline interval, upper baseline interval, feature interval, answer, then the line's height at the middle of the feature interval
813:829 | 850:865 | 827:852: -0.72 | 5.58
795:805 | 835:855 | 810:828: 0.32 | 5.7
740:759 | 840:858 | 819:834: -0.49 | 5.58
